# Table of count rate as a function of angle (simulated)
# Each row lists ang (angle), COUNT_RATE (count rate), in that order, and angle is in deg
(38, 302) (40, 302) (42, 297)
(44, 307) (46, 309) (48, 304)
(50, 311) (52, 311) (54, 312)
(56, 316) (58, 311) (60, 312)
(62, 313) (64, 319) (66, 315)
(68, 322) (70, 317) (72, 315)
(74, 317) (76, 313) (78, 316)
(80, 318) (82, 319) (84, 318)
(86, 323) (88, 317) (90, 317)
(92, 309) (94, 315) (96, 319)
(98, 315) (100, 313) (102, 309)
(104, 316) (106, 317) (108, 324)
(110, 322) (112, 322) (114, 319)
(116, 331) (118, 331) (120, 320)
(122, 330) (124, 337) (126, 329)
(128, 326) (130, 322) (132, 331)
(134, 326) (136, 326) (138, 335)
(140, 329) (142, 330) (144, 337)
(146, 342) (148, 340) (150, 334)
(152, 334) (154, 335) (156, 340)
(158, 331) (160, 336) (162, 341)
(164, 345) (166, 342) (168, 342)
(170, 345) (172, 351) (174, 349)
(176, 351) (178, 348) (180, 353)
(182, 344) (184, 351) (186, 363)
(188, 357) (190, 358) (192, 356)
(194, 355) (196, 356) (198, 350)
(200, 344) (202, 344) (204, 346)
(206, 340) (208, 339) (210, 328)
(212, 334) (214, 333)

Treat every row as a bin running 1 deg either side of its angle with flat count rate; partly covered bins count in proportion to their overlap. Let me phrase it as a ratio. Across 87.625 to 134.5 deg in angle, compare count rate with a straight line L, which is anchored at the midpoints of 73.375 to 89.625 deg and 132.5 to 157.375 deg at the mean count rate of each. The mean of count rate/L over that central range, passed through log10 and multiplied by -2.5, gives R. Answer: 0.012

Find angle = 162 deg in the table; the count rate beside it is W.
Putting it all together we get 341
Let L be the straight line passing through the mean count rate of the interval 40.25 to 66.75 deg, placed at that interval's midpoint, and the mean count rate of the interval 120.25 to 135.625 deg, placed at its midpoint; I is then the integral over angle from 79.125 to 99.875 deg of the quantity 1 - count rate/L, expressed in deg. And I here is 0.1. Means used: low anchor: 310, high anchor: 328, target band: 317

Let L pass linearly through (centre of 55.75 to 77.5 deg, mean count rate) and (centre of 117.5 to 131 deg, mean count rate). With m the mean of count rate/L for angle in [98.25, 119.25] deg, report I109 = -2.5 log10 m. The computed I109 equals 0.014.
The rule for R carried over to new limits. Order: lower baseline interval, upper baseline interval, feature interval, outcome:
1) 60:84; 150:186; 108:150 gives 0.01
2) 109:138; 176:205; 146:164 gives 0.00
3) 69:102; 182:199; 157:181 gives 0.01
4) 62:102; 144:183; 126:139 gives 0.02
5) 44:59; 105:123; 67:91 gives 0.00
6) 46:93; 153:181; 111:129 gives 0.01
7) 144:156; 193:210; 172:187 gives -0.03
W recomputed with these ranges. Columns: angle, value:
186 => 363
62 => 313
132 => 331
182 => 344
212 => 334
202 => 344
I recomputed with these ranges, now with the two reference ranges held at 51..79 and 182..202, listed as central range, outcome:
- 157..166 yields 0.1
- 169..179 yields 0.0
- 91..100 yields 0.3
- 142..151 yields 0.1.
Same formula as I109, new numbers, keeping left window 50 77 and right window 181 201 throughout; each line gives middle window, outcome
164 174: 0.00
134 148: 0.02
